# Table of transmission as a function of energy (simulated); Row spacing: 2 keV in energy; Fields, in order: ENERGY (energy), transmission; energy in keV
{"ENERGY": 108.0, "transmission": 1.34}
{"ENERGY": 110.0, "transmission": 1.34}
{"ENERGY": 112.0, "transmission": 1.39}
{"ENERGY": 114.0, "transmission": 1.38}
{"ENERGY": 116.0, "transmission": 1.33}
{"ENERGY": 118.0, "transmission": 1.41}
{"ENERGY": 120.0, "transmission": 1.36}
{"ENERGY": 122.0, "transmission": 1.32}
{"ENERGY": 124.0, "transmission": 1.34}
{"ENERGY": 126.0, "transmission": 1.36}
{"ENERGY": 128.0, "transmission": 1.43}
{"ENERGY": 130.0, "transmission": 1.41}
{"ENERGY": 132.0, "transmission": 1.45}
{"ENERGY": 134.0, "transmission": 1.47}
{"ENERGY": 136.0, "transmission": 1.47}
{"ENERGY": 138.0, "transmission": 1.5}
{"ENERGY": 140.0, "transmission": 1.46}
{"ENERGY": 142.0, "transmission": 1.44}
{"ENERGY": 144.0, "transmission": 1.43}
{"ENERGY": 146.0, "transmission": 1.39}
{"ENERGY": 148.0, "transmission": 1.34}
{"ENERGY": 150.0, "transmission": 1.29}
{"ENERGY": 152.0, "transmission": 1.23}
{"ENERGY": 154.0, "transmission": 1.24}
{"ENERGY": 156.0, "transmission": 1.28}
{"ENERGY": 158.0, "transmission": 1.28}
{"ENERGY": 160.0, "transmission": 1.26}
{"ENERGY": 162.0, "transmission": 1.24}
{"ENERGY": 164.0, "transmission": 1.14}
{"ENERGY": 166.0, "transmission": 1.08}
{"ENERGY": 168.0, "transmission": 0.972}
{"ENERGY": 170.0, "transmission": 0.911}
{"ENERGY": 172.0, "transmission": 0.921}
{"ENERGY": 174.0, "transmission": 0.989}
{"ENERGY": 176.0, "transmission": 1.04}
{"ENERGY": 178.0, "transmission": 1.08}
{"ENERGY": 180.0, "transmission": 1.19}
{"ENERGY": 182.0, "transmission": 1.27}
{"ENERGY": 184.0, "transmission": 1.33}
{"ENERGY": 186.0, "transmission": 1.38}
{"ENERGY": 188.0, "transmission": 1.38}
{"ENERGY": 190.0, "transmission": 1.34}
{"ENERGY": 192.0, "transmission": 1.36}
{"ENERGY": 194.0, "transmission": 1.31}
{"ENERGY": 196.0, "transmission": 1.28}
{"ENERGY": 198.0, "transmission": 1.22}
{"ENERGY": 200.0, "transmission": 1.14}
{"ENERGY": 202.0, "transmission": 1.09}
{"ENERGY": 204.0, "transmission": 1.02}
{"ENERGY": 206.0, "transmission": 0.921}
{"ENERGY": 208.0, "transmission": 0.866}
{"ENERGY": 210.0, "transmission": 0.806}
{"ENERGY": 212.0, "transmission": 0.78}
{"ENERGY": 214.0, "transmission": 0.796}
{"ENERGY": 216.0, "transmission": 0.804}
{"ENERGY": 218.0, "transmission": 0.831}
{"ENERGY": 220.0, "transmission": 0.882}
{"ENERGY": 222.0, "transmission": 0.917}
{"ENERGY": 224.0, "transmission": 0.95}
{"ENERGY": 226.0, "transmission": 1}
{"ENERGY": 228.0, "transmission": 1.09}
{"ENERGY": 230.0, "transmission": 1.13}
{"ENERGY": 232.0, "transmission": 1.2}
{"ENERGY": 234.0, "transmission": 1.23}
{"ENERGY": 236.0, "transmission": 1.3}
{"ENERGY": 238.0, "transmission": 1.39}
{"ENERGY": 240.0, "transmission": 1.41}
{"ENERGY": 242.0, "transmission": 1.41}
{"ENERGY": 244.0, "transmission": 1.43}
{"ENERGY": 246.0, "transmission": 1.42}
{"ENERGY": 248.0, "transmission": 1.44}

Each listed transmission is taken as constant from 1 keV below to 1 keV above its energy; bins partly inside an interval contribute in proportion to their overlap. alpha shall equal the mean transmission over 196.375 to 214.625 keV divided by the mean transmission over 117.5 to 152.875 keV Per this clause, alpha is 0.70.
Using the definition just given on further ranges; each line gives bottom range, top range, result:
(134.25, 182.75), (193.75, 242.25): 0.86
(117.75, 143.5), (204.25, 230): 0.64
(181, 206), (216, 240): 0.87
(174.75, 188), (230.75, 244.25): 1.09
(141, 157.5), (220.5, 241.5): 0.87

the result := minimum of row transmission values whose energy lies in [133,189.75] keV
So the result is 0.911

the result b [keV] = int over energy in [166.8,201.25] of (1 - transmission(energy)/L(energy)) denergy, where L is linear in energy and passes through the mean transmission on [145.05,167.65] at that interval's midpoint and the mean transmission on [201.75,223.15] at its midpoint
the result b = -4.2 keV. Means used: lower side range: 1.24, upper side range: 0.876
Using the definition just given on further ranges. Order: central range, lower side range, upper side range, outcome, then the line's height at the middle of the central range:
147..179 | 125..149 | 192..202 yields 4.8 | 1.35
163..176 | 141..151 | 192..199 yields 3.2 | 1.33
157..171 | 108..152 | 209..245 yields 1.7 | 1.28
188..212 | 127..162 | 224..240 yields 2.7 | 1.26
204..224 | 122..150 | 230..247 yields 7.3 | 1.35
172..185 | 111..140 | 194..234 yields 0.3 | 1.16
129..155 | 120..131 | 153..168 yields -2.1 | 1.29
